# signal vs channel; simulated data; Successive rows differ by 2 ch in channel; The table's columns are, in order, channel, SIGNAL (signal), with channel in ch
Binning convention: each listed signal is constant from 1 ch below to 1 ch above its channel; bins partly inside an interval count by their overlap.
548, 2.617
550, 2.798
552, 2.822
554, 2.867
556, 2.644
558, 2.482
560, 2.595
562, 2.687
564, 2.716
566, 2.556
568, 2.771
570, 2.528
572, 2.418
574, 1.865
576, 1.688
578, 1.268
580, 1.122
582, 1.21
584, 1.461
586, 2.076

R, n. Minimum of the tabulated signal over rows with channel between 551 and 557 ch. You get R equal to 2.644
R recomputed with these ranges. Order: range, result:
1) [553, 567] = 2.482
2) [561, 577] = 1.688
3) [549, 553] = 2.798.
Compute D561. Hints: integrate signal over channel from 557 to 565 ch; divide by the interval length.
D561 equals 2.62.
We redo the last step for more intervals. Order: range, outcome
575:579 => 1.48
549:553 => 2.81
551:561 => 2.68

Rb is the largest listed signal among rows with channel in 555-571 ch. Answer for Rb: 2.771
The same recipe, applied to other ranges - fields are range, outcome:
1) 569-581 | 2.528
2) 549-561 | 2.867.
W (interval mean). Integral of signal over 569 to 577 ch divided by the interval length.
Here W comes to 2.12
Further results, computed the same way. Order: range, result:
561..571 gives 2.65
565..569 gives 2.66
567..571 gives 2.65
